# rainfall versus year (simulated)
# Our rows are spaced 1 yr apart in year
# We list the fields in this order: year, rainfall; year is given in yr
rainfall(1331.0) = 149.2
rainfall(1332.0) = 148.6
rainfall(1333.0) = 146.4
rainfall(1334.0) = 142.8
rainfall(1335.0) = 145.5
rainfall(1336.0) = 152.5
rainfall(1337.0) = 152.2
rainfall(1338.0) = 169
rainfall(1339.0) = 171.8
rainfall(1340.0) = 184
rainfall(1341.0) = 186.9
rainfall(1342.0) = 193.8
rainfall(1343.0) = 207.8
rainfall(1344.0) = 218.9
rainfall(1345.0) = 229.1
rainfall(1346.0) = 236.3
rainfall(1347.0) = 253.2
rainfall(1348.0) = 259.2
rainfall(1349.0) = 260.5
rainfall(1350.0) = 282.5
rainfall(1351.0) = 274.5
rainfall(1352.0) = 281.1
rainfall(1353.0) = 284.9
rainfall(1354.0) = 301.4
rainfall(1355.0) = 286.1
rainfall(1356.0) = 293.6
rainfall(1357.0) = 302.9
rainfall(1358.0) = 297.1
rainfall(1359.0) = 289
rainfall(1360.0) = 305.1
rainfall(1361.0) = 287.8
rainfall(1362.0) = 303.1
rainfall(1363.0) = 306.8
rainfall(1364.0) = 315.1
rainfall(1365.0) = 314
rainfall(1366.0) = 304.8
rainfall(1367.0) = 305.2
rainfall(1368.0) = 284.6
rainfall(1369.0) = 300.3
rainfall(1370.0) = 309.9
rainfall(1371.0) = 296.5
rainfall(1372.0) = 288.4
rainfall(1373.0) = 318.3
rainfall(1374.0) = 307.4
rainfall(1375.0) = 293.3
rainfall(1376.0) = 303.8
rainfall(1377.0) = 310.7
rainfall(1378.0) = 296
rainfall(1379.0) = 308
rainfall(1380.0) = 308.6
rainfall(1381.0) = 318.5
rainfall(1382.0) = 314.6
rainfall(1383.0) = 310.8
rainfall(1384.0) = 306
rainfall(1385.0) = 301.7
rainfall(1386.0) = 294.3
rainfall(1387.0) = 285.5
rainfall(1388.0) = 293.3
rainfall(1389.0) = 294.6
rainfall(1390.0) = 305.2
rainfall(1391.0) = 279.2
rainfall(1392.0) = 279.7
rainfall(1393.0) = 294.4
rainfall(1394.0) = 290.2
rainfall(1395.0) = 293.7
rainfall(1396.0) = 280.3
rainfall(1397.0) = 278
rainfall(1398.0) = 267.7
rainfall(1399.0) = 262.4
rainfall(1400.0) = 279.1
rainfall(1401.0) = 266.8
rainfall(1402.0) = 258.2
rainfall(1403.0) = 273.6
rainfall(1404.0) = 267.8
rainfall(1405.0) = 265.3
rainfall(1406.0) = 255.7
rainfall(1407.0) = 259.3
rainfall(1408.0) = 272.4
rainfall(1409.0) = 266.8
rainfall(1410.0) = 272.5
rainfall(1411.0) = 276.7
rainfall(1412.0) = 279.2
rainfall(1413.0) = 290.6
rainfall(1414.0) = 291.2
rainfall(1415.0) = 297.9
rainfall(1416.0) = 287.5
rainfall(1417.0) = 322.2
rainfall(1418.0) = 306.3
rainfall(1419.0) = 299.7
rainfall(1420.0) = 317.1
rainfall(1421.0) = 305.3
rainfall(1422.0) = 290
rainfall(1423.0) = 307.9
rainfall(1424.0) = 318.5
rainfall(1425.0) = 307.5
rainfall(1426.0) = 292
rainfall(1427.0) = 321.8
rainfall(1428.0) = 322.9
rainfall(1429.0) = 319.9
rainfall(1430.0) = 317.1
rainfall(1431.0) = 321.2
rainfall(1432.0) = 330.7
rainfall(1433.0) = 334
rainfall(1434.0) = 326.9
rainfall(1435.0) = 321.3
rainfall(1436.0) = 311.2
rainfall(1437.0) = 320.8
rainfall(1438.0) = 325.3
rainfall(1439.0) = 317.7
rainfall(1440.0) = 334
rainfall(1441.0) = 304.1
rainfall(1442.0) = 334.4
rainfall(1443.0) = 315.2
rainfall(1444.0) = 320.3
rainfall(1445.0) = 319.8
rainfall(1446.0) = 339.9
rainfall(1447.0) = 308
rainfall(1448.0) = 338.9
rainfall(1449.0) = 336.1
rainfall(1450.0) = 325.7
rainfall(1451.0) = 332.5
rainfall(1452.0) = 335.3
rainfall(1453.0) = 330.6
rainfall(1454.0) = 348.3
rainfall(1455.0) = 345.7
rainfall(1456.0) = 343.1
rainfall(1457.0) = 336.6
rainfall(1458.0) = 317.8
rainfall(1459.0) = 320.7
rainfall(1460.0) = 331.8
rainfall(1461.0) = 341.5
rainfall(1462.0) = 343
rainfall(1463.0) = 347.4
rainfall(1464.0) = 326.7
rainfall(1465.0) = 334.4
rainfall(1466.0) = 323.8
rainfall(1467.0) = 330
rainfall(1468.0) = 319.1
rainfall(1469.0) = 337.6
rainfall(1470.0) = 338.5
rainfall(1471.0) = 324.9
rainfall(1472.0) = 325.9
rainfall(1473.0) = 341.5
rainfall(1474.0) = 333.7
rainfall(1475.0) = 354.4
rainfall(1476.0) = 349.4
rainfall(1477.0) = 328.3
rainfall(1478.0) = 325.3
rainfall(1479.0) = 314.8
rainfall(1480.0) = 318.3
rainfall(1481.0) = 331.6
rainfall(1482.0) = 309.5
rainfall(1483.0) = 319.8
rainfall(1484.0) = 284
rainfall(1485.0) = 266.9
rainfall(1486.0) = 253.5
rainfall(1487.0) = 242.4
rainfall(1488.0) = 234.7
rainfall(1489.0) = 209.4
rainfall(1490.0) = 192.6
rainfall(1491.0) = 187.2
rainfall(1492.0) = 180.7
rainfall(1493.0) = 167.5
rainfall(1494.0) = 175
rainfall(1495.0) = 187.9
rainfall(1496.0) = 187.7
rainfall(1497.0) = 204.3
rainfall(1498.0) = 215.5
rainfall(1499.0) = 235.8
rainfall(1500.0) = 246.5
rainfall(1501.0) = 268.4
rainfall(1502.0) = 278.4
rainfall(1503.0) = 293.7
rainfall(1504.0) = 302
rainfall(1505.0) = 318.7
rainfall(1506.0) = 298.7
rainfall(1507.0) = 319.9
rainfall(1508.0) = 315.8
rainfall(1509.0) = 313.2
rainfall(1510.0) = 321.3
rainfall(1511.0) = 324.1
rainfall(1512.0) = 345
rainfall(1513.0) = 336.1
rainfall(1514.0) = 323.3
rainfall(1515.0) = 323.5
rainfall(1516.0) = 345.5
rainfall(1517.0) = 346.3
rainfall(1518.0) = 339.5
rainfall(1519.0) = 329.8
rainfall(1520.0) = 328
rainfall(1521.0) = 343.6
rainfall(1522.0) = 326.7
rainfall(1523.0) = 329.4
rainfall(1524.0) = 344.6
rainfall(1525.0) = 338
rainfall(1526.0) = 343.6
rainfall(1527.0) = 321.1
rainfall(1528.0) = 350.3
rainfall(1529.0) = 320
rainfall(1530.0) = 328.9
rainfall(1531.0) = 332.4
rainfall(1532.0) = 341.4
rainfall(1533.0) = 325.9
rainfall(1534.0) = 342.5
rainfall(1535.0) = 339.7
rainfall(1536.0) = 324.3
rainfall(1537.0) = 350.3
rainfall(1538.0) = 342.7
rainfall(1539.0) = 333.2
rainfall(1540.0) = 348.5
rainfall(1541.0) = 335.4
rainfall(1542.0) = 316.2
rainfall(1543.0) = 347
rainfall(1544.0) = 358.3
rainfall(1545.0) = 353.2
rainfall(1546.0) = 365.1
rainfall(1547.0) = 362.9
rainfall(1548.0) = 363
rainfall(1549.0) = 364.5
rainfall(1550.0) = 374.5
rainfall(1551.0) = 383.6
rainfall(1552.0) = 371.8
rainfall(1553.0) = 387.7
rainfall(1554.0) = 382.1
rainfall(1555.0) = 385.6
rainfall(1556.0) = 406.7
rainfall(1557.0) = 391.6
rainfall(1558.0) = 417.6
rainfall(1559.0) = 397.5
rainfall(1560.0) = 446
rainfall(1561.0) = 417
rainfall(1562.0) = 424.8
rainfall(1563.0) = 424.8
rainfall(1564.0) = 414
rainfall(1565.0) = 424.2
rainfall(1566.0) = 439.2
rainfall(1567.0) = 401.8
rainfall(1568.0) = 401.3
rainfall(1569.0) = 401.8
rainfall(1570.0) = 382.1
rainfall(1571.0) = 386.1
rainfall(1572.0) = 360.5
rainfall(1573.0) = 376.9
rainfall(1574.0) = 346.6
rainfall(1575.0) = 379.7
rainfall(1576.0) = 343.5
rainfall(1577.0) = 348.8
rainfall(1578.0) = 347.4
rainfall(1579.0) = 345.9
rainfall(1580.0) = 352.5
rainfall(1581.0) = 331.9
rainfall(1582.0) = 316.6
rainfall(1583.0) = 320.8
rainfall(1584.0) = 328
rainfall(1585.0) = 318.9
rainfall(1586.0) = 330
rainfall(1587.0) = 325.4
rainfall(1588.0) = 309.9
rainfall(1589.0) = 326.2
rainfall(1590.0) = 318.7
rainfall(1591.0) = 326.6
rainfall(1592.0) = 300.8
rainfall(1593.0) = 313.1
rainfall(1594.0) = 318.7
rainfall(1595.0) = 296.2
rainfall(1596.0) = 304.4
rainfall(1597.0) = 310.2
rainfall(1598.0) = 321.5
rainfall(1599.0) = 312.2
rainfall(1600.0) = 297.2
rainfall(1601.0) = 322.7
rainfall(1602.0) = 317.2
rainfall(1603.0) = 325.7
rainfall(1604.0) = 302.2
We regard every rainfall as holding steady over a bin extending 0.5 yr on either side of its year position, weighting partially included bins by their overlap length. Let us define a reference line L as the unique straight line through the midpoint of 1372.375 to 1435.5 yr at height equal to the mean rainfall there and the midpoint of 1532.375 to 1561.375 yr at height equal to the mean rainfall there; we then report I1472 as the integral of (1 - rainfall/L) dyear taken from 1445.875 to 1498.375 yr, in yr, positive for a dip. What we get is 4.83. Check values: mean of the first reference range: 296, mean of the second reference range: 366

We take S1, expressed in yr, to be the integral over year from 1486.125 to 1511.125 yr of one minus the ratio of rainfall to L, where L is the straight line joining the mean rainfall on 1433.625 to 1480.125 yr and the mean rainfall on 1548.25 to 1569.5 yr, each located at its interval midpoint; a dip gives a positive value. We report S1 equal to 7.8 yr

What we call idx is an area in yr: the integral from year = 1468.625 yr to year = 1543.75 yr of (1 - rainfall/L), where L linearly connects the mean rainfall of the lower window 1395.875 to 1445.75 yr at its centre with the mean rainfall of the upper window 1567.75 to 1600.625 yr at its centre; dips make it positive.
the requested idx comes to 3.6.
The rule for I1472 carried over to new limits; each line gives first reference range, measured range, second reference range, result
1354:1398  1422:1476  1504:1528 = -2.2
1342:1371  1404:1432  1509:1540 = 0.4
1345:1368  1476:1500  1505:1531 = 5.4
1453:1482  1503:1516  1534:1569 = 1.3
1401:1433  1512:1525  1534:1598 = 0.1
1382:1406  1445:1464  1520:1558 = -1.3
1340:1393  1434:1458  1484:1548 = -2.8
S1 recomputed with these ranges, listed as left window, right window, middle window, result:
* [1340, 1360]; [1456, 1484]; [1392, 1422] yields 1.1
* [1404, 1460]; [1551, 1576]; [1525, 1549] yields 2.4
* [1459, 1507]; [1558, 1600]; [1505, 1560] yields -4.2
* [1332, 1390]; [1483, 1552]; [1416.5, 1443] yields -3.0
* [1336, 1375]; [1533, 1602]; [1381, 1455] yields -2.5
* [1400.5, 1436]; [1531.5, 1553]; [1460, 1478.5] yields -0.9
